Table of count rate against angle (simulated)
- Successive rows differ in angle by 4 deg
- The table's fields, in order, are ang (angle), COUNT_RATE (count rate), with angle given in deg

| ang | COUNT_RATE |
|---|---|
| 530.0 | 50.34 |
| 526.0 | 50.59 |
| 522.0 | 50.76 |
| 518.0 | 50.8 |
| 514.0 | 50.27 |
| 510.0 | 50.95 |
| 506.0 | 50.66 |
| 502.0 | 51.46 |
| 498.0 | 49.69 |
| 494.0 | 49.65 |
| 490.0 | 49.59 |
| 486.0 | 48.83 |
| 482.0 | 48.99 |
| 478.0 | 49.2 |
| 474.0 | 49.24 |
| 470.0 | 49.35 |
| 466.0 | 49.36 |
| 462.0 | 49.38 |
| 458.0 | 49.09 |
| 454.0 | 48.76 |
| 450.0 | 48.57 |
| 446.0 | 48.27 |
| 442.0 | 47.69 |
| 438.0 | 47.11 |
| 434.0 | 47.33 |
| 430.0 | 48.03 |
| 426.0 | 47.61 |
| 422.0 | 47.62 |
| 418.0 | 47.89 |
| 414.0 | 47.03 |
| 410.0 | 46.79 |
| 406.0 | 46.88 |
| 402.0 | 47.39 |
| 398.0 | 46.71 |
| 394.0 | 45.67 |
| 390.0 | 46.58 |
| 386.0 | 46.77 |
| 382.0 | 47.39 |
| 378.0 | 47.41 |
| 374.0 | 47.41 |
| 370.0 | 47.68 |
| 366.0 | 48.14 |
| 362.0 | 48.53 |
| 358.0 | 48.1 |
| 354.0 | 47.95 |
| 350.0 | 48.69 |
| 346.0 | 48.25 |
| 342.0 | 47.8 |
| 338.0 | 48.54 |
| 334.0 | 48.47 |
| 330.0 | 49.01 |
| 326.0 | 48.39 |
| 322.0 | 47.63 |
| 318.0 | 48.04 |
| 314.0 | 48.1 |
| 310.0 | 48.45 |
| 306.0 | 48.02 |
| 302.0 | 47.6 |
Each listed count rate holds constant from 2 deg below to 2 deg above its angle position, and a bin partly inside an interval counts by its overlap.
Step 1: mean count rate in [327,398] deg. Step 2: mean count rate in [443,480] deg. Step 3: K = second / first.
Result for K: 1.0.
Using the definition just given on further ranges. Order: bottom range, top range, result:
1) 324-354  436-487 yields 1.01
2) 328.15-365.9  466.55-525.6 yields 1.03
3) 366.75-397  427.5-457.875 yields 1.02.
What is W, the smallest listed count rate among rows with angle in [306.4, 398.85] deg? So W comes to 45.67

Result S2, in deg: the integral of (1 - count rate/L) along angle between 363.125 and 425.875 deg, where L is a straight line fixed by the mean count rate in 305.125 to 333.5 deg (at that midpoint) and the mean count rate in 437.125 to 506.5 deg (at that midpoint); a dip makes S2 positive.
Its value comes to 1.9 deg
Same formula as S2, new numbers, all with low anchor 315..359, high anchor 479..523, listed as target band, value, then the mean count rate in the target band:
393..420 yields 1.2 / 47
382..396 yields 0.7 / 46.5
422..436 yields 0.5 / 47.7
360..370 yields 0.1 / 48.2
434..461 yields 0.7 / 48.2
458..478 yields 0.2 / 49.3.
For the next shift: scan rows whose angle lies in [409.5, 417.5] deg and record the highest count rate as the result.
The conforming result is 47.03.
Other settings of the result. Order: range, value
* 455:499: 49.69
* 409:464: 49.38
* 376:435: 48.03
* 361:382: 48.53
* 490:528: 51.46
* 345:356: 48.69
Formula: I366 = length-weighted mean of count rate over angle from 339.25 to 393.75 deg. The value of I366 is 47.7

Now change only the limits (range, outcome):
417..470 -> 48.3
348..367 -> 48.3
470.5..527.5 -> 50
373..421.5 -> 47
